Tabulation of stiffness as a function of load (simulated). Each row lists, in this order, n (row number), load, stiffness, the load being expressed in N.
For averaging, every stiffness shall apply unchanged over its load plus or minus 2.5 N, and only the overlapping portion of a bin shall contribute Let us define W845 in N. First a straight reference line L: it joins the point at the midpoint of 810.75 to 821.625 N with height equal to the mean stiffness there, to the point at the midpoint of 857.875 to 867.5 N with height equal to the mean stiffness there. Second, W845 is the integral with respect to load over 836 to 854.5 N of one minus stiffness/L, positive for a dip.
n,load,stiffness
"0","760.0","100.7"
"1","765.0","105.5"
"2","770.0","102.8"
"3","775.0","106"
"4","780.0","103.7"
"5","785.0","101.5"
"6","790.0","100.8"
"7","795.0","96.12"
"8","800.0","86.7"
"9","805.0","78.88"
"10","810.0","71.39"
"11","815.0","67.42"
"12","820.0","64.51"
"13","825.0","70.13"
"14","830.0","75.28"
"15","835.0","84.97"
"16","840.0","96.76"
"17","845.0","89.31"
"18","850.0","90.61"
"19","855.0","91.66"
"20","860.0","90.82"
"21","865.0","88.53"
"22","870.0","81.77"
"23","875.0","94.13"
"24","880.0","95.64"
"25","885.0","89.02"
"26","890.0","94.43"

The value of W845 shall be -2.4 N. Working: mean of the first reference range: 67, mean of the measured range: 91.6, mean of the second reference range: 89.6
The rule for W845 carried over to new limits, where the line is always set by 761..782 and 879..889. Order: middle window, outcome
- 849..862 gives 0.6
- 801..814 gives 3.2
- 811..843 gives 7.1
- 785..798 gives 0.4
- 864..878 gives 0.8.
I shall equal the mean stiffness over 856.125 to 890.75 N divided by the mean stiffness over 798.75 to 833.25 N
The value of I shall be 1.2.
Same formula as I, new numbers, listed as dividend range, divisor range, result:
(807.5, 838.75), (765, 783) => 0.70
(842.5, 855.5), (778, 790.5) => 0.88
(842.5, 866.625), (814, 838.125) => 1.23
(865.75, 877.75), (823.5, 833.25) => 1.19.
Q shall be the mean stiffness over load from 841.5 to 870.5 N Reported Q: 89.5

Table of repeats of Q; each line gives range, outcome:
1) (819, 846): 80.5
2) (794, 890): 84.5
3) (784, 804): 94.6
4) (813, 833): 69.8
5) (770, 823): 88.2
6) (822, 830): 71.4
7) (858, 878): 88.9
